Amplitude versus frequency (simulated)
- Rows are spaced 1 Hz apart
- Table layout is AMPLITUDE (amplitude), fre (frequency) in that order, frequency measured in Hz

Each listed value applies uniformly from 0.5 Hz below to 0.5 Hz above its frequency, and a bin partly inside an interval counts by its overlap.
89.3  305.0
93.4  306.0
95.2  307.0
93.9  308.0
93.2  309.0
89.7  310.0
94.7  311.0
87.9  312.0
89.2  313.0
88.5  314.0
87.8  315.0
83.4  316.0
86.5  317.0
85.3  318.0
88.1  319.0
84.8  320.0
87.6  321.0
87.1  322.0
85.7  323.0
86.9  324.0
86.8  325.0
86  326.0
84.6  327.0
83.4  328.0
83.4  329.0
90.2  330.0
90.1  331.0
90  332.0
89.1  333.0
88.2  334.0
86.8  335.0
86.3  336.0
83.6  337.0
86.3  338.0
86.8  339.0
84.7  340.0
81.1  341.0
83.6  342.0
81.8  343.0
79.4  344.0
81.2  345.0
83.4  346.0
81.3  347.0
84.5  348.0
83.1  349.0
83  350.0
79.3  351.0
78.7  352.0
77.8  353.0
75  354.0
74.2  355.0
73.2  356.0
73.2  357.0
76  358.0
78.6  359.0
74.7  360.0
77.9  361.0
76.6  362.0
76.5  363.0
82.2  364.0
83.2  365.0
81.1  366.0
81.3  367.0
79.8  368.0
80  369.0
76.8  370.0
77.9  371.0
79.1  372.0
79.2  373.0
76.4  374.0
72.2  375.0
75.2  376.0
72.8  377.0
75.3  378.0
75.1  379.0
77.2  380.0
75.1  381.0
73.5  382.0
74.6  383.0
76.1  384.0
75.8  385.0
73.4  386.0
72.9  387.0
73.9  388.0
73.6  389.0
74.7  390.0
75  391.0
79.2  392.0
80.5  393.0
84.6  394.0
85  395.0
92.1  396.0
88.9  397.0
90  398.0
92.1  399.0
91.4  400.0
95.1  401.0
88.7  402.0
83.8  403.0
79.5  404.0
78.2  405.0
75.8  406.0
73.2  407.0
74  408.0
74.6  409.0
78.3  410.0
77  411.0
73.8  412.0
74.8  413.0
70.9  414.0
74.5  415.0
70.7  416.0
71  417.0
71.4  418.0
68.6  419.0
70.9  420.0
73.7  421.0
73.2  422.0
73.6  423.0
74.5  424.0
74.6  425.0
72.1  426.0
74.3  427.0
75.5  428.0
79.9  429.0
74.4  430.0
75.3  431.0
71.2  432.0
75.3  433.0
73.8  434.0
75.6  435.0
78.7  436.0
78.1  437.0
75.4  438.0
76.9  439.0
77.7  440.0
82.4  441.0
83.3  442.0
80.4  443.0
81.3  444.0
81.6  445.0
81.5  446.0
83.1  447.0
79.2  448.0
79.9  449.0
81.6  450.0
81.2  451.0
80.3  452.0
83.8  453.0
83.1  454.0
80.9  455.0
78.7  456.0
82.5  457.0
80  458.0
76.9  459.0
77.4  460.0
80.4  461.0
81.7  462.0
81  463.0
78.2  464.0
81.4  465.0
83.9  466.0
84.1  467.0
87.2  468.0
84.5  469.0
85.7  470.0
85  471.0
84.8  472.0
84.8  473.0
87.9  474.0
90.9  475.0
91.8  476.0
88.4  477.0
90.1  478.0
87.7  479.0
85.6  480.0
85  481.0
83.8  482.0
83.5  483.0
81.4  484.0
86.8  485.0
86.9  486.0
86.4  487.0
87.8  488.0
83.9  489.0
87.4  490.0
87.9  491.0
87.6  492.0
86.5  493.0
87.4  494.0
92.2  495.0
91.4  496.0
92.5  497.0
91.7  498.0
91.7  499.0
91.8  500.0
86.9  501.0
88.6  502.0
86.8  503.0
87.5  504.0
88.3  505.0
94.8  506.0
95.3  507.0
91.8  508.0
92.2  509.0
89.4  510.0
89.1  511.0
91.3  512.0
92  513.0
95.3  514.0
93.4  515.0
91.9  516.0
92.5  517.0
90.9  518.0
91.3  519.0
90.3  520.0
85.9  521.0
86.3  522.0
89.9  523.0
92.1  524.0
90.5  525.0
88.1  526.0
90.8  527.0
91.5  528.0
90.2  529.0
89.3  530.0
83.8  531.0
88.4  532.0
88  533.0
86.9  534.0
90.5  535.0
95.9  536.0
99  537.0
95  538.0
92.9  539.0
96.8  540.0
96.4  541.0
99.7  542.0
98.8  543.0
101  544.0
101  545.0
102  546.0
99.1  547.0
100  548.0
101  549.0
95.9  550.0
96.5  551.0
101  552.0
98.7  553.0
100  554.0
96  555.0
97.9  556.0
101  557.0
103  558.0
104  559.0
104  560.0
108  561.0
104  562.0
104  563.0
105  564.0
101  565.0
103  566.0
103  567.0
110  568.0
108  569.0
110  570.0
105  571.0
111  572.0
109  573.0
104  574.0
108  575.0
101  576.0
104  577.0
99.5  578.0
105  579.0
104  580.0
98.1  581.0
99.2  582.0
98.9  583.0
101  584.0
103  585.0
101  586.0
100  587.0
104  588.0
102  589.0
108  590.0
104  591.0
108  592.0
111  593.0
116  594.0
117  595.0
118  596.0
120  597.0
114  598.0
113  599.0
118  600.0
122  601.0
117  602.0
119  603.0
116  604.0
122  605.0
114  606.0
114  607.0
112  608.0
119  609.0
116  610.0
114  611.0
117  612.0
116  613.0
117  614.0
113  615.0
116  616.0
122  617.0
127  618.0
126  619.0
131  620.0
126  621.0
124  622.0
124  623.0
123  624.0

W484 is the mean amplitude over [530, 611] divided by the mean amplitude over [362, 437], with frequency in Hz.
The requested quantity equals 1.35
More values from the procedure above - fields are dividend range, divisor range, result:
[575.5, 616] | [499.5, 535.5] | 1.23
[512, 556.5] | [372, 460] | 1.21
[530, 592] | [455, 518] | 1.16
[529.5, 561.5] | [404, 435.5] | 1.31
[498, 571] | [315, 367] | 1.15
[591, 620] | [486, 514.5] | 1.30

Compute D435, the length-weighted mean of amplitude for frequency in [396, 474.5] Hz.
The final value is 79.3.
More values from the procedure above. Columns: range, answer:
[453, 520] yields 87.1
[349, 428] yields 77.5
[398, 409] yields 83.1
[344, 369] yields 79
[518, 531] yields 89.5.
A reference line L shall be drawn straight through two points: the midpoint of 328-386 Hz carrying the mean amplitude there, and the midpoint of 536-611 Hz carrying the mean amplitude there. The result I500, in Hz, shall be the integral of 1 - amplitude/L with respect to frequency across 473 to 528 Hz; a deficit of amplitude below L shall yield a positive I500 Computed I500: 4.4 Hz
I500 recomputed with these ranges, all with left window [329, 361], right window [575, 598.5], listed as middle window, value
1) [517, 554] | 2.6 Hz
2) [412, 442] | 5.2 Hz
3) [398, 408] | 0.4 Hz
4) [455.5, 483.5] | 3.1 Hz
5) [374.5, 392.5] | 2.3 Hz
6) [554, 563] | 0.1 Hz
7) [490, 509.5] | 1.5 Hz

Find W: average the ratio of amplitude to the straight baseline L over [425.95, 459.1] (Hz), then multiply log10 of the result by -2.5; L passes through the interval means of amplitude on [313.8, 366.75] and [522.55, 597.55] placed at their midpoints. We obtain 0.16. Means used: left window 83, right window 101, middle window 78.8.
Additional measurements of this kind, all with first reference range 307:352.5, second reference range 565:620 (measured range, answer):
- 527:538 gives 0.162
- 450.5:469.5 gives 0.205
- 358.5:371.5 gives 0.134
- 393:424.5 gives 0.184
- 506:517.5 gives 0.121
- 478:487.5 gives 0.175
